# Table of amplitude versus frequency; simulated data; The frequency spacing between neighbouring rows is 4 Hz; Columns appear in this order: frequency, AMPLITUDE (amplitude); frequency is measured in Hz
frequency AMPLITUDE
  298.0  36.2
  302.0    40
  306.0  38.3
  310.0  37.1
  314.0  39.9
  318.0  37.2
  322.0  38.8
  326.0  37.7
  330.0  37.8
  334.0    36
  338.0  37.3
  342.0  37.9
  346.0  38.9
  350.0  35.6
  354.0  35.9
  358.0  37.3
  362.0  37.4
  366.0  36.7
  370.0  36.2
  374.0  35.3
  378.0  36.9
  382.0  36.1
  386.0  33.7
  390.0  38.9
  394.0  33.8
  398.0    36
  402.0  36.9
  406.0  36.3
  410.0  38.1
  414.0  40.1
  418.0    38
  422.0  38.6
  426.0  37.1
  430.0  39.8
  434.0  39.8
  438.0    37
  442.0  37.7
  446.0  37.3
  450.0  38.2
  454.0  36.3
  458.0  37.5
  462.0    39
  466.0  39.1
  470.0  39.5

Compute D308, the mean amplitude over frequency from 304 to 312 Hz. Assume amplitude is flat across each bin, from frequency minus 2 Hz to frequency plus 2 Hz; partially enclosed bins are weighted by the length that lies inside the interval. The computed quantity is 37.7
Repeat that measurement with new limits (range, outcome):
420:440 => 38.5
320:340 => 37.5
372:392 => 36.2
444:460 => 37.3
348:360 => 36.3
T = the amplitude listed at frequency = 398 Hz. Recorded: 36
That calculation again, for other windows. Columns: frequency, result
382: 36.1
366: 36.7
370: 36.2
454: 36.3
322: 38.8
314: 39.9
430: 39.8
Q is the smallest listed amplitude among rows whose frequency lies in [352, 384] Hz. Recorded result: 35.3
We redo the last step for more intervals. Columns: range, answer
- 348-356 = 35.6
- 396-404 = 36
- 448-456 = 36.3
